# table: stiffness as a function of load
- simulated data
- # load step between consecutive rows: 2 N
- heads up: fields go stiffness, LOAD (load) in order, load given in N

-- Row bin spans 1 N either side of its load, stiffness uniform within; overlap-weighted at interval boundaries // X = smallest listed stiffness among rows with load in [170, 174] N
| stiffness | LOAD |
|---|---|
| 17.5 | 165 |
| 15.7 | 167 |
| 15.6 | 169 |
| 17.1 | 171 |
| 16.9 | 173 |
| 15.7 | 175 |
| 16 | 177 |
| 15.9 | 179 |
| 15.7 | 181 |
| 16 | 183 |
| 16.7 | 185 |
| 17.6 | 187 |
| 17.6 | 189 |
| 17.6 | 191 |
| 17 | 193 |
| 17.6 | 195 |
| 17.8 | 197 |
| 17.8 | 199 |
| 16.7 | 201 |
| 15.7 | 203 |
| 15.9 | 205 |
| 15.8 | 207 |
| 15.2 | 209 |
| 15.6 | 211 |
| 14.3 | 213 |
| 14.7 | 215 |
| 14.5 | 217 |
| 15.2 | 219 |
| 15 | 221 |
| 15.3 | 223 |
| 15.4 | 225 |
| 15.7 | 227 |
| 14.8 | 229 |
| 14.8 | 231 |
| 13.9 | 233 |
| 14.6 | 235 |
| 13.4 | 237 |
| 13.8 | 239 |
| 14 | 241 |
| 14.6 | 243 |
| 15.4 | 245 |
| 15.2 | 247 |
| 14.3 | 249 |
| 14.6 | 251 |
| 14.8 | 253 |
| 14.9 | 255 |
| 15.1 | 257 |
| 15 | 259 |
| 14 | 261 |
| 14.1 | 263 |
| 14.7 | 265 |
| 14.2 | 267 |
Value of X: 16.9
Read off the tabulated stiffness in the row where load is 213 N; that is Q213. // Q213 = 14.3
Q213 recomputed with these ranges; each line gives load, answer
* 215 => 14.7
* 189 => 17.6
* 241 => 14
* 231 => 14.8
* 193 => 17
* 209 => 15.2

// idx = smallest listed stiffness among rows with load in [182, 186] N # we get 16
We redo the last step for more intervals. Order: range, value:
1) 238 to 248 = 13.8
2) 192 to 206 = 15.7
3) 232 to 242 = 13.4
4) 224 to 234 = 13.9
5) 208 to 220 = 14.3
